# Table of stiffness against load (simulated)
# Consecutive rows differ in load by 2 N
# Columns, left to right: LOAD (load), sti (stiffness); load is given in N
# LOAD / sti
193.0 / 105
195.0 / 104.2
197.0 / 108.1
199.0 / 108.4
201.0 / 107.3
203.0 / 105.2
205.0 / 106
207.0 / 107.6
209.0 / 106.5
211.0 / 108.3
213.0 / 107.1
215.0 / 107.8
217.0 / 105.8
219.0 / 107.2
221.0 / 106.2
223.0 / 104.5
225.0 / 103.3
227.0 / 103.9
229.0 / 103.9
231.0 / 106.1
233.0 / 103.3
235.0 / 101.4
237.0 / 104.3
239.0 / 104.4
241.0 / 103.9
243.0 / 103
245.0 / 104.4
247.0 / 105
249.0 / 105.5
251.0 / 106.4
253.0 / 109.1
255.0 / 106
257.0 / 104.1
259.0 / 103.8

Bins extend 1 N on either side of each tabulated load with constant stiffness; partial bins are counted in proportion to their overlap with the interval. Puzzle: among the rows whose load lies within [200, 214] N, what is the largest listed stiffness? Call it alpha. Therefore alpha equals 108.3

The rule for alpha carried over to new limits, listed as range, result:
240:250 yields 105.5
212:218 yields 107.8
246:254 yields 109.1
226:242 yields 106.1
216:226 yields 107.2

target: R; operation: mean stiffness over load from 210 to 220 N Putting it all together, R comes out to 107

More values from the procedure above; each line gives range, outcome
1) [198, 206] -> 107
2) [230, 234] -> 105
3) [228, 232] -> 105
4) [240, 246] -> 104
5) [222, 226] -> 104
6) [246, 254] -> 106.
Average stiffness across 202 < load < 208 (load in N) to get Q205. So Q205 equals 106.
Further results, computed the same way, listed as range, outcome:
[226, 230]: 104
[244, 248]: 105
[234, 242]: 104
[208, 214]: 107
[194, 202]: 107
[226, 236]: 104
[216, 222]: 106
